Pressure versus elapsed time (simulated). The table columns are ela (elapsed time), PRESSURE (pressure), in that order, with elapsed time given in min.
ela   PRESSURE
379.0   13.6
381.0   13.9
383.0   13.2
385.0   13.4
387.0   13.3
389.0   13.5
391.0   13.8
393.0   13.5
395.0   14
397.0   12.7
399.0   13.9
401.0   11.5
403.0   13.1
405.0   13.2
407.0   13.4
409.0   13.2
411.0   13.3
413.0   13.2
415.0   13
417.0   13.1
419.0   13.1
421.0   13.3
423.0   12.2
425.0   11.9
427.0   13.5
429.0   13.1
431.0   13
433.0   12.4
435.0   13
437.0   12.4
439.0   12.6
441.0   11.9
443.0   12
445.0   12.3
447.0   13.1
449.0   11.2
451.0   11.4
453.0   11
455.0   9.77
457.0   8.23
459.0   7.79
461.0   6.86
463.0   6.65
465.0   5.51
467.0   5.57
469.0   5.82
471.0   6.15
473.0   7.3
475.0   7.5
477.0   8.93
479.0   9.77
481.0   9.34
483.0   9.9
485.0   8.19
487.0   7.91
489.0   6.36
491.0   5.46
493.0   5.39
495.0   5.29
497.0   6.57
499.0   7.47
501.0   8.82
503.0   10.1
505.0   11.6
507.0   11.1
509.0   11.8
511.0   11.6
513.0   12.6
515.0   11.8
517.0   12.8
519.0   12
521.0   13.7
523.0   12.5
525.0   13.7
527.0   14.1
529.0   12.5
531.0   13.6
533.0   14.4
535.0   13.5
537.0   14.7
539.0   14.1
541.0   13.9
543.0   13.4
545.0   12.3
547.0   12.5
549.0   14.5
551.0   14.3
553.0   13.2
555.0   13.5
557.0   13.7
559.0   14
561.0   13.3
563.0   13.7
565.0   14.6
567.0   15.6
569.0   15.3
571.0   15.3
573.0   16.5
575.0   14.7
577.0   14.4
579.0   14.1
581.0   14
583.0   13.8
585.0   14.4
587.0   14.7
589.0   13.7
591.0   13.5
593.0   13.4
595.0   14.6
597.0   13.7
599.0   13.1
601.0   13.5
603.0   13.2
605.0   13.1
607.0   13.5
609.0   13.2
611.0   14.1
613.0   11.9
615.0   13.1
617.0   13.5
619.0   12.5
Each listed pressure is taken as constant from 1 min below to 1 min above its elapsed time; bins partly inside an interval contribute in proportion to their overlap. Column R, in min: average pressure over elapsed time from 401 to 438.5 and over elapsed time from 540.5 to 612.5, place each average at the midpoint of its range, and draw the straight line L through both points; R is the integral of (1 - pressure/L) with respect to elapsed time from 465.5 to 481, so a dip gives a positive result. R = 6.9 min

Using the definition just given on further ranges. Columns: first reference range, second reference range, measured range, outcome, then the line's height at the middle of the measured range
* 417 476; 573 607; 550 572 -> -1.7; 13.2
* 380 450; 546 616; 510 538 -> 1.0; 13.6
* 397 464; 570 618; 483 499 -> 7.5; 12.7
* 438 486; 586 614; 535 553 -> -3.0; 11.7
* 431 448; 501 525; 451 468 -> 6.1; 12.3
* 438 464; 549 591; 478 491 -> 3.5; 11.5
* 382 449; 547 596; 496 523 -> 5.4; 13.7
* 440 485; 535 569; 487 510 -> 6.0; 10.9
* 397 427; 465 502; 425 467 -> -1.6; 10.3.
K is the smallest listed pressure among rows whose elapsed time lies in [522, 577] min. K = 12.3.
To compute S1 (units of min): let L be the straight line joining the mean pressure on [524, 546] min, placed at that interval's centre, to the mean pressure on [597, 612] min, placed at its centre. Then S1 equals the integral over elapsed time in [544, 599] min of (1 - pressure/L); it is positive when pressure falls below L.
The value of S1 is -2.4 min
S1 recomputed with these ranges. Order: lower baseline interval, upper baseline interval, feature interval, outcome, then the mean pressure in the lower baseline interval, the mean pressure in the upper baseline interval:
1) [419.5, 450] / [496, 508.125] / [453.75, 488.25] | 9.7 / 12.5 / 9.3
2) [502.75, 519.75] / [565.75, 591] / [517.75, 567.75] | -2.0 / 11.8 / 14.7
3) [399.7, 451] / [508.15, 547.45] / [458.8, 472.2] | 6.9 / 12.7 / 13.1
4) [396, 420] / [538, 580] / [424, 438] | 0.5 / 13.1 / 14.1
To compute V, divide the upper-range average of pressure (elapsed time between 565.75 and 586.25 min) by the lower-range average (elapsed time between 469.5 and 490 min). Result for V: 1.8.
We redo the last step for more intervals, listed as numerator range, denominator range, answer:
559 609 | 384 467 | 1.18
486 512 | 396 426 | 0.65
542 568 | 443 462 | 1.34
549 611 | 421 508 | 1.48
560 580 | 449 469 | 1.81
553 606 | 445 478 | 1.68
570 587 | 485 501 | 2.21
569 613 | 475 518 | 1.53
